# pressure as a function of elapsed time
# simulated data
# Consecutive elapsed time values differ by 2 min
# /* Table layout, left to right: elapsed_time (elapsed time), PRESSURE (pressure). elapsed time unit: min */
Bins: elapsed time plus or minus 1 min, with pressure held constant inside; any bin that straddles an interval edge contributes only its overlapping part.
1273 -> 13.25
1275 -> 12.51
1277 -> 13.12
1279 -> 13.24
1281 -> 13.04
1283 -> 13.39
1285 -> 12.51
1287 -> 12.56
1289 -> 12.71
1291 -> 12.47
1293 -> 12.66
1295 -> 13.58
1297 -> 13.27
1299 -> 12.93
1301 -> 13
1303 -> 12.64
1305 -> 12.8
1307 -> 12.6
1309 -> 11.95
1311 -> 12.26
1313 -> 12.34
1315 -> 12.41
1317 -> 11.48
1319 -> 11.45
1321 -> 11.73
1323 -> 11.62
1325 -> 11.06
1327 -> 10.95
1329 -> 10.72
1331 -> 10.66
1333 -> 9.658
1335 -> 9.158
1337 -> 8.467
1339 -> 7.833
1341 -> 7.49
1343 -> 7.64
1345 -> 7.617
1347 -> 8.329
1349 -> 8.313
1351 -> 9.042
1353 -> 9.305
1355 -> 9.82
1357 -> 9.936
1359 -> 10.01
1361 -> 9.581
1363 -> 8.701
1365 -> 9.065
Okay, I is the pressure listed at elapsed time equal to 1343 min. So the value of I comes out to 7.64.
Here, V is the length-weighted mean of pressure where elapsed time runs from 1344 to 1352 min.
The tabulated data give 8.33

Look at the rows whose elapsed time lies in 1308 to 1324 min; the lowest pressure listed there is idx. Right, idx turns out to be 11.45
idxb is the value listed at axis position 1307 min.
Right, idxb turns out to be 12.6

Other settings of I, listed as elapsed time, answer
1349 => 8.313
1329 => 10.72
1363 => 8.701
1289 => 12.71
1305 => 12.8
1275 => 12.51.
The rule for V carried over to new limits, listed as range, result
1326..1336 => 10.2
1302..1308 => 12.7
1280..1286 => 13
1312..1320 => 11.9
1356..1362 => 9.84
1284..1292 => 12.6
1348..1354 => 8.89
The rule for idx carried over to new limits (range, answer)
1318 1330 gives 10.72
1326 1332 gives 10.66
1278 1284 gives 13.04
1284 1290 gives 12.51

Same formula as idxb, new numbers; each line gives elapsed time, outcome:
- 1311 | 12.26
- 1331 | 10.66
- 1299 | 12.93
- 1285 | 12.51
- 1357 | 9.936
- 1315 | 12.41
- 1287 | 12.56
